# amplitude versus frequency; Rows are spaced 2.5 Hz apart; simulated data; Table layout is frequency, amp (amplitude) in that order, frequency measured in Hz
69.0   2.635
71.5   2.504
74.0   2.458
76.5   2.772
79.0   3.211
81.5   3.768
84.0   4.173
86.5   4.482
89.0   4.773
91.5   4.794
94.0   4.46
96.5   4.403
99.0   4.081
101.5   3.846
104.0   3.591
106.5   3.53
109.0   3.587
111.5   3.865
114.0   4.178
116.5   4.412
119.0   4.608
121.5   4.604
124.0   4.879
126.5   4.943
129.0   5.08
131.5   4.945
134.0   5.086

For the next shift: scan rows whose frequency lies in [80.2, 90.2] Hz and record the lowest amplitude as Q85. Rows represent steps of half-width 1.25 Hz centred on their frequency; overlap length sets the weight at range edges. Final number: 3.768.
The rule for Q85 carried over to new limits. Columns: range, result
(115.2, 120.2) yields 4.412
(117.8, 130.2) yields 4.604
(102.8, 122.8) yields 3.53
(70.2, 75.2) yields 2.458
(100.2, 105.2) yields 3.591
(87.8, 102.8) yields 3.846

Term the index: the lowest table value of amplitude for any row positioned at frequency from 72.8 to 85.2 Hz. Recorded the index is 2.458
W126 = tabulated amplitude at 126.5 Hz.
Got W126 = 4.943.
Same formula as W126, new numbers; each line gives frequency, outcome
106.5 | 3.53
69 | 2.635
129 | 5.08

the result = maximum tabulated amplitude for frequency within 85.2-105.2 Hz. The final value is 4.794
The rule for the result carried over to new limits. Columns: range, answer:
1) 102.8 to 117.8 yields 4.412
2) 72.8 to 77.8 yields 2.772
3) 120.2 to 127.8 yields 4.943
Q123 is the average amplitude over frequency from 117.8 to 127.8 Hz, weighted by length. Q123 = 4.76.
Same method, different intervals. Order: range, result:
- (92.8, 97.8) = 4.43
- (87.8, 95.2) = 4.68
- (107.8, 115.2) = 3.88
